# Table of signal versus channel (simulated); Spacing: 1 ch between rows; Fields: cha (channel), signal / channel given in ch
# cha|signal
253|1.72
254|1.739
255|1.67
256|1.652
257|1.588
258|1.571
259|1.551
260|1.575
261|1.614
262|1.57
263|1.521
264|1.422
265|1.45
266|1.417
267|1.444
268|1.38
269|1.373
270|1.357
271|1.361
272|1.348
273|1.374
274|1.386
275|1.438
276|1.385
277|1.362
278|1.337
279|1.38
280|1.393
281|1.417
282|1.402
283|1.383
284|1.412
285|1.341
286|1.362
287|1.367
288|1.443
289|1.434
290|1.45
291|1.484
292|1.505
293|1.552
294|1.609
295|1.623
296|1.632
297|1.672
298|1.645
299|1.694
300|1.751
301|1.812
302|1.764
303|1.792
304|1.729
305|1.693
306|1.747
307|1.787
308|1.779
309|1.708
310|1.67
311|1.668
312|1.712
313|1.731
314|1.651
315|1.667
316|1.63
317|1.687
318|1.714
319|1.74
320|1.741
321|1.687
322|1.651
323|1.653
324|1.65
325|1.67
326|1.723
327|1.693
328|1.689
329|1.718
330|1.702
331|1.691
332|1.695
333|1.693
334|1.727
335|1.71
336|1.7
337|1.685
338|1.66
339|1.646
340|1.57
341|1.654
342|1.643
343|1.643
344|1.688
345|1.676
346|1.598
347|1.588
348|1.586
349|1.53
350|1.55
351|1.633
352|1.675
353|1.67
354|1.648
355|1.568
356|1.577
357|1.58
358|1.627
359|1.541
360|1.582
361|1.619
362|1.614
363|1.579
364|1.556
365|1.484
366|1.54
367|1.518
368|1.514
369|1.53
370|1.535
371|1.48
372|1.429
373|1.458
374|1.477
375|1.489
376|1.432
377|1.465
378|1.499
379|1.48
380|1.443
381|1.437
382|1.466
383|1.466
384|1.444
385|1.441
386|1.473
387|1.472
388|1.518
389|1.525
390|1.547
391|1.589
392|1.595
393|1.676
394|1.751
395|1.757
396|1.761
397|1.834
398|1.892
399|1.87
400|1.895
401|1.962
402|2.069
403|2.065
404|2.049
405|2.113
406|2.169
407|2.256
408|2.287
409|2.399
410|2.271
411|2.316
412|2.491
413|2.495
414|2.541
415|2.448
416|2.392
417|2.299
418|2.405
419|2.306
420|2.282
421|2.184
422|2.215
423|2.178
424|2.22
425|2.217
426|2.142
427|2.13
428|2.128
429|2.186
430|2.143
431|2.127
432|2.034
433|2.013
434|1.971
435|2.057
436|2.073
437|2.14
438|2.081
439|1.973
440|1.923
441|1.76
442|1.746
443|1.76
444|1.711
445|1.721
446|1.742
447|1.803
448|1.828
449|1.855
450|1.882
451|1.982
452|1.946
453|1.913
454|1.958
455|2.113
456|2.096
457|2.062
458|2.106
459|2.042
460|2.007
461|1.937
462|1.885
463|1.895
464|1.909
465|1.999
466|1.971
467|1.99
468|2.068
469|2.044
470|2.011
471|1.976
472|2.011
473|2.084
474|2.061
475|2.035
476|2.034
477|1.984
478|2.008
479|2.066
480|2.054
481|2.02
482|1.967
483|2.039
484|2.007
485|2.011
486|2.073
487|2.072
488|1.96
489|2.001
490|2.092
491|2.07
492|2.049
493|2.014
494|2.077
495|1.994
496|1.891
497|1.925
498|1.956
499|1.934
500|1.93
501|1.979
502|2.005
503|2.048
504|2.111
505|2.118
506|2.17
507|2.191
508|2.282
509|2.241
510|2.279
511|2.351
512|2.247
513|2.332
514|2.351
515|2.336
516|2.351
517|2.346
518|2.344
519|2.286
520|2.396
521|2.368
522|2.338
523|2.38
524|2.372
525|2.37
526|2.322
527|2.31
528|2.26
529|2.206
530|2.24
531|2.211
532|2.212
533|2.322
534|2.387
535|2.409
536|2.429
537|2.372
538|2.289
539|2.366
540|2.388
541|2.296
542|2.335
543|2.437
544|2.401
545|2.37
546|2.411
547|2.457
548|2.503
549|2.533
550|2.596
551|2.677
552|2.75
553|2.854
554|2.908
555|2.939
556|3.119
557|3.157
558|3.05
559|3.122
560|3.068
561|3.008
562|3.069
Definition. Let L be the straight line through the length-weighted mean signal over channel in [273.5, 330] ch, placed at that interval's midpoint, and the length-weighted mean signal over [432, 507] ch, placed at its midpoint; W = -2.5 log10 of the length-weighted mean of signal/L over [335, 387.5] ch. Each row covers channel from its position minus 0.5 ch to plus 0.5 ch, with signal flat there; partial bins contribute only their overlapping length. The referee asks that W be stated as 0.12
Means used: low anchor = 1.6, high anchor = 1.99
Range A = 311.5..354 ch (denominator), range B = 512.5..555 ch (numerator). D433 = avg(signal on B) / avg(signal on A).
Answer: 1.44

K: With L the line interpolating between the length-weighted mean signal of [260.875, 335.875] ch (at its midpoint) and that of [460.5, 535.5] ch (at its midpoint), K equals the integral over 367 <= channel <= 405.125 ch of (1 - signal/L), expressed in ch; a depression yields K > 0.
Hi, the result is 4.2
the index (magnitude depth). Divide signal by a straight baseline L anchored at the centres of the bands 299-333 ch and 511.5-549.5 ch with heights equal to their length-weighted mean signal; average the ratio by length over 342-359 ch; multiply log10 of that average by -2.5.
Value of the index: 0.13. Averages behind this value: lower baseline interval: 1.71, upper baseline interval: 2.35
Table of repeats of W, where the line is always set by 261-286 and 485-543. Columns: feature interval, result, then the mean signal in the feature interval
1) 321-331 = -0.07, 1.68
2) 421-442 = -0.08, 2.08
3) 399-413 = -0.18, 2.18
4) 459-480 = 0.03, 2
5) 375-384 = 0.20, 1.46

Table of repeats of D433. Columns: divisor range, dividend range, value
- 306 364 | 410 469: 1.25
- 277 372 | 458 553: 1.36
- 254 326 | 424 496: 1.28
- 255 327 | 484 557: 1.47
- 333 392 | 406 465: 1.34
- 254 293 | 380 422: 1.35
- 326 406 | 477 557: 1.39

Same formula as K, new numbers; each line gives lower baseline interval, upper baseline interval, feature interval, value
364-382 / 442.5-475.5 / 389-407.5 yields -2.8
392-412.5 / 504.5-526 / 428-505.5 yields 7.1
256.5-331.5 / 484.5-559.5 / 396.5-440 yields -4.1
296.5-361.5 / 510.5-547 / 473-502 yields 2.5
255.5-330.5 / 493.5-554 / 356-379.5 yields 3.7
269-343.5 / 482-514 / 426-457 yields -0.4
